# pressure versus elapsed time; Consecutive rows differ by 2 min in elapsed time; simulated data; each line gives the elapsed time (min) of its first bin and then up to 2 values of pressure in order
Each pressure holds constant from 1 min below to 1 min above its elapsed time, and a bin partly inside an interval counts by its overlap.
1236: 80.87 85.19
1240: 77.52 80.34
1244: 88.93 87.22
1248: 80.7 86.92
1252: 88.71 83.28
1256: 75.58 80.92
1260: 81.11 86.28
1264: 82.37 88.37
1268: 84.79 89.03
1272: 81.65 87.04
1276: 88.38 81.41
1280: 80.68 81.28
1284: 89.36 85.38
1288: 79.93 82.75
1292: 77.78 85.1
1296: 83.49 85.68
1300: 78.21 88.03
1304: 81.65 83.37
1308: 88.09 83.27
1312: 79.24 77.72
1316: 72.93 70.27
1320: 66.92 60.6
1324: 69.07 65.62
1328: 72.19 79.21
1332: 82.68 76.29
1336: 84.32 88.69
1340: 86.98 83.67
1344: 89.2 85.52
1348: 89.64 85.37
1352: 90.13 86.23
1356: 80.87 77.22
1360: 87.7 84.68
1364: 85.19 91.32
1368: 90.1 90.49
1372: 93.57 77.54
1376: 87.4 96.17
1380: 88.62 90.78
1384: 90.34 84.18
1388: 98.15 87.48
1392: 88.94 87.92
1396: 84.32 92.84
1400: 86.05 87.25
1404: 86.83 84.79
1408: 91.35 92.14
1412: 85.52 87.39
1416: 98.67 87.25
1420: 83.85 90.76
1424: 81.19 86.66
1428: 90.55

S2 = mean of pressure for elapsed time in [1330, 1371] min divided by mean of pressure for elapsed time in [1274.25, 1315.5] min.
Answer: 1.0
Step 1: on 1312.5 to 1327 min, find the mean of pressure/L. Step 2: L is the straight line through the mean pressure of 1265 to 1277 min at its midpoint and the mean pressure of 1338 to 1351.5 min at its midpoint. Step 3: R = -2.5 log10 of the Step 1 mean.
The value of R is 0.244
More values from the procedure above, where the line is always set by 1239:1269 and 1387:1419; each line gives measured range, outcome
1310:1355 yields 0.095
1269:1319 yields 0.033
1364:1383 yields -0.015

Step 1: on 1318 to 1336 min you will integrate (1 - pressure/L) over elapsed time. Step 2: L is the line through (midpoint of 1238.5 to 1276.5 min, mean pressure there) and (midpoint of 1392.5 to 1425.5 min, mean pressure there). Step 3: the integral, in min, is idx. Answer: 2.9 min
